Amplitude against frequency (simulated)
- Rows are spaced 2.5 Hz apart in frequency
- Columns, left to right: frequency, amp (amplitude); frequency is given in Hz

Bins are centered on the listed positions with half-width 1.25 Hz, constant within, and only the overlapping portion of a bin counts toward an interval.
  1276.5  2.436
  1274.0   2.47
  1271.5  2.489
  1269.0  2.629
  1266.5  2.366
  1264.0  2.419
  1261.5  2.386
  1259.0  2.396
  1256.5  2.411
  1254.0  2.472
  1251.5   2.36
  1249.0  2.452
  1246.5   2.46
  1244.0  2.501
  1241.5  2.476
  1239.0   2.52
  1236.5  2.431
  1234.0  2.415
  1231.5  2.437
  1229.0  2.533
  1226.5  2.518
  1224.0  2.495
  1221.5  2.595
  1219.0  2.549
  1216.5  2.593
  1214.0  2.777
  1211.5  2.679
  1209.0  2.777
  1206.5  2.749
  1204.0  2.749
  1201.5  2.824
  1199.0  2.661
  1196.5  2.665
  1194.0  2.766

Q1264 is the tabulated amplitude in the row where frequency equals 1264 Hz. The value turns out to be 2.419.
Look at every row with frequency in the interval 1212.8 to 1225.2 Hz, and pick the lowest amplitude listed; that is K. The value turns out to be 2.495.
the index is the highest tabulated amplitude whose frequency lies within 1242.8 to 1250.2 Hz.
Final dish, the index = 2.501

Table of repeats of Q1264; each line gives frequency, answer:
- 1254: 2.472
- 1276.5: 2.436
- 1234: 2.415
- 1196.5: 2.665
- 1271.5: 2.489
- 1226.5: 2.518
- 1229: 2.533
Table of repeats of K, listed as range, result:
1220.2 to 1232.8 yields 2.437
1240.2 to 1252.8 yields 2.36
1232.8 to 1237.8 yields 2.415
